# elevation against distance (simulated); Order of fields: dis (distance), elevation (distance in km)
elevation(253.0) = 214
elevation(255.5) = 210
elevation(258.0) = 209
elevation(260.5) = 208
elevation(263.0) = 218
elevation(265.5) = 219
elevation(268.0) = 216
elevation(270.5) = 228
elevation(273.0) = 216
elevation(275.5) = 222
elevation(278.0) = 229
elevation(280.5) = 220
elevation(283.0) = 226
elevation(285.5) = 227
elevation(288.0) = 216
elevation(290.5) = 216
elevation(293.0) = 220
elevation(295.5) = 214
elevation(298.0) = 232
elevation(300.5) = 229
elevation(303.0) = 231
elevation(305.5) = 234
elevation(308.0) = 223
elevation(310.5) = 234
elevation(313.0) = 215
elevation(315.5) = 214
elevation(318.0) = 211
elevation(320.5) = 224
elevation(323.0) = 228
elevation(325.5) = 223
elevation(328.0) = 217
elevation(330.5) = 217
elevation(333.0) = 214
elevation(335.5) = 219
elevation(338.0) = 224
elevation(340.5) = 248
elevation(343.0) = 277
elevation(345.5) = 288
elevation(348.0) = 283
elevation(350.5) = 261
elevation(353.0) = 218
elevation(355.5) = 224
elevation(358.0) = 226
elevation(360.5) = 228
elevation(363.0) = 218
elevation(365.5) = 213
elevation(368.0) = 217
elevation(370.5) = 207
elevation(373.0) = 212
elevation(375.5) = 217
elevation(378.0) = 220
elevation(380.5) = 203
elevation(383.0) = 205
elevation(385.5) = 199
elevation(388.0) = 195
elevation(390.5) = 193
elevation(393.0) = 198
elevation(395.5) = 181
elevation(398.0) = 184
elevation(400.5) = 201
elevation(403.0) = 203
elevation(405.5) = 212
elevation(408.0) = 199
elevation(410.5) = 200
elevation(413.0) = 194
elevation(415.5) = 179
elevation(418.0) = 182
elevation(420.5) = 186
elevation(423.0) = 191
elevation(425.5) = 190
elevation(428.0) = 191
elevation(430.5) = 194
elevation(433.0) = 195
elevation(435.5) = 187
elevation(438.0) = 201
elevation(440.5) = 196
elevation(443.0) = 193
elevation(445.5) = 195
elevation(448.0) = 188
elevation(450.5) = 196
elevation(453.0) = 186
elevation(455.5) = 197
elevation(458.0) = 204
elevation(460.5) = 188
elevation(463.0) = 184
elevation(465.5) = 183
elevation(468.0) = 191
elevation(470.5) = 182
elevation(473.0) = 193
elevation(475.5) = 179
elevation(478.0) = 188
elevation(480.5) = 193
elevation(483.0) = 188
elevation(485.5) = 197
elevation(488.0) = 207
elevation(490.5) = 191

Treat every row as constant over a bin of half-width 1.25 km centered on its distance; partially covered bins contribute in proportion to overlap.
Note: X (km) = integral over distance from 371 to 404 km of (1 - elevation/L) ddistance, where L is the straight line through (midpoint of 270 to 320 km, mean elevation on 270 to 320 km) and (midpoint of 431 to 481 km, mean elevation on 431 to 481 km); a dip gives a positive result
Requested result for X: 0.6 km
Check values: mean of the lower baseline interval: 223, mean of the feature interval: 201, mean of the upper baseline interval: 191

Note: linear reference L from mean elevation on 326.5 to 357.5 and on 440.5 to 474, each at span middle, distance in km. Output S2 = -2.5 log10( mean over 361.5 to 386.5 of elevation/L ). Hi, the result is 0.08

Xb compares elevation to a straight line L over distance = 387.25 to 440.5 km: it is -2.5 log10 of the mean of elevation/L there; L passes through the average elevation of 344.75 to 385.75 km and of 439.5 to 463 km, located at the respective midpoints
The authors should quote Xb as 0.08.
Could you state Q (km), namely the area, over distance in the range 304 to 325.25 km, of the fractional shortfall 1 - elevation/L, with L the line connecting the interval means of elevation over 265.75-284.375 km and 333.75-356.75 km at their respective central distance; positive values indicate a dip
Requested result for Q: 1.3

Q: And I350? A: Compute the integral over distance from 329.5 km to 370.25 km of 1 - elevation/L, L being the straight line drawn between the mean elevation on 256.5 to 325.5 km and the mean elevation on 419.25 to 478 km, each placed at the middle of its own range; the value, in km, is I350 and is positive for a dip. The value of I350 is -4.9 km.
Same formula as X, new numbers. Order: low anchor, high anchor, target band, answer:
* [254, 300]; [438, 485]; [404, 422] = 0.5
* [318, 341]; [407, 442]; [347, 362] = -1.7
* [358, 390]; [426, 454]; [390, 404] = 0.8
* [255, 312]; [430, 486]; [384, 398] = 0.7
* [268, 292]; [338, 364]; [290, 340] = 2.4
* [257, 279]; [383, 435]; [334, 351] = -4.2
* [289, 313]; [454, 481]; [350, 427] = 0.8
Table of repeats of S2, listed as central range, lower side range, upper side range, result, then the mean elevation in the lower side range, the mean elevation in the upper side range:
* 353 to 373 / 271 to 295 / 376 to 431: -0.07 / 221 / 196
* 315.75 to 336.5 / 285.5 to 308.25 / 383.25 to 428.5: -0.01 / 224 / 194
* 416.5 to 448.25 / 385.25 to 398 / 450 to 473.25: 0.00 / 192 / 190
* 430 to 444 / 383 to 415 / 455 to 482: -0.01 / 196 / 189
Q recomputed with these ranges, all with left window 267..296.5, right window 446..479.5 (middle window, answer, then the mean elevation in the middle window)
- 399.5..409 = -0.2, 204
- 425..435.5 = 0.2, 192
